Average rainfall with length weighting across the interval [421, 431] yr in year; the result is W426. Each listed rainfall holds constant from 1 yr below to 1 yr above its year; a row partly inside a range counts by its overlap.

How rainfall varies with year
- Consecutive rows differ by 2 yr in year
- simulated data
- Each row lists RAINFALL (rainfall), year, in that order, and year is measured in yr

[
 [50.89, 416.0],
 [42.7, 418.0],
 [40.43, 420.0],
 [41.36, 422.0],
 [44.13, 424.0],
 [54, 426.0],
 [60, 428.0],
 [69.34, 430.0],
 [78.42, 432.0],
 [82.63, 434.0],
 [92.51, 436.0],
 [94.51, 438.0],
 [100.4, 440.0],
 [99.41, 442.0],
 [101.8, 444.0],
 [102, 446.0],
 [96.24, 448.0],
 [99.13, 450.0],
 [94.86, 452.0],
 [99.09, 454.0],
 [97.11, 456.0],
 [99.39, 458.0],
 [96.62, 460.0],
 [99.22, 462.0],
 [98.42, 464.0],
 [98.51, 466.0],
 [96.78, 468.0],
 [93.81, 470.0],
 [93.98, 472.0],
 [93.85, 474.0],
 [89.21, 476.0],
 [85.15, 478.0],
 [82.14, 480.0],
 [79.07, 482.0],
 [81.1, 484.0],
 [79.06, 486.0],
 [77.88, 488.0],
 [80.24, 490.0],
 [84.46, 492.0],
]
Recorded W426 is 53.8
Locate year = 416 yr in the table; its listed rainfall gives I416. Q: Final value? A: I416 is 50.89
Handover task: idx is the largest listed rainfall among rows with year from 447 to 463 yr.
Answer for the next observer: 99.39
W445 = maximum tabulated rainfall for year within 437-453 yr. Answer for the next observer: 102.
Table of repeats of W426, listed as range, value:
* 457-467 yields 98.4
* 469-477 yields 92.7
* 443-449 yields 100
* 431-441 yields 89.7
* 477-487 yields 81.3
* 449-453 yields 97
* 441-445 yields 101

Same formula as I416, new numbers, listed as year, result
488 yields 77.88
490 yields 80.24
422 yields 41.36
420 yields 40.43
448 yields 96.24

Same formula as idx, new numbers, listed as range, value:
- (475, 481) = 89.21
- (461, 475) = 99.22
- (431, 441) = 100.4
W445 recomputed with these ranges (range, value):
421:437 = 92.51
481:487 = 81.1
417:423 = 42.7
